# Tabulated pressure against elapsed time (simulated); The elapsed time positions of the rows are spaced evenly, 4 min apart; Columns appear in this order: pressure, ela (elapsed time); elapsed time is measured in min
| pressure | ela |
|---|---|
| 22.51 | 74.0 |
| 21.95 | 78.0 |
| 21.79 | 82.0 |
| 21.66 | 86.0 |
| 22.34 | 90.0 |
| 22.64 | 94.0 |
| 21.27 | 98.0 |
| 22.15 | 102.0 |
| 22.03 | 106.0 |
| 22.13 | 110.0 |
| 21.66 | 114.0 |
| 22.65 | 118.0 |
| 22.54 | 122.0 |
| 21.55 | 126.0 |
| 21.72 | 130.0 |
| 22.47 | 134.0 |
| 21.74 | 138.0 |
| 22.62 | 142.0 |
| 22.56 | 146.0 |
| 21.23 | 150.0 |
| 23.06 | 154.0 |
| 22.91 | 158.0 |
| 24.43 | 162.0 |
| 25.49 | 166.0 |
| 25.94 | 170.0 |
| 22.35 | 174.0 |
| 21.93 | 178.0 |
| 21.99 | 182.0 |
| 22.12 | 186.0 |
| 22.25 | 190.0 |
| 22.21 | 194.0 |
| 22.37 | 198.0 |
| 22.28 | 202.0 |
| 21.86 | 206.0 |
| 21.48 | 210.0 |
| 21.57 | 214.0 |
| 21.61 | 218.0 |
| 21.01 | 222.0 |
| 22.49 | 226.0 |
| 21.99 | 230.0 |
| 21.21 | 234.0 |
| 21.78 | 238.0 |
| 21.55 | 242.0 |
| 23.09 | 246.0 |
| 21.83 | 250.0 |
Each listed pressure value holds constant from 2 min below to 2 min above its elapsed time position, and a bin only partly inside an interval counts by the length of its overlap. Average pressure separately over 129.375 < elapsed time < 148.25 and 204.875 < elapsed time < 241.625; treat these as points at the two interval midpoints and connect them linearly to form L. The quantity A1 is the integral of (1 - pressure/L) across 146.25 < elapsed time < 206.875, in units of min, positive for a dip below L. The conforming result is -2.36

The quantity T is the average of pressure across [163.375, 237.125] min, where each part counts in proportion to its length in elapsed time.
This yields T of 22.4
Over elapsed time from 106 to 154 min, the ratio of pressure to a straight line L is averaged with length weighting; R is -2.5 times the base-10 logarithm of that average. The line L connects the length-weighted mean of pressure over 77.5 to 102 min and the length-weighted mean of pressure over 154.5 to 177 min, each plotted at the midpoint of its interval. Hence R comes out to 0.05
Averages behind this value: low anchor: 22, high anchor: 24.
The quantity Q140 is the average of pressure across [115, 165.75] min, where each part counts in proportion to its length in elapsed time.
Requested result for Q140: 22.5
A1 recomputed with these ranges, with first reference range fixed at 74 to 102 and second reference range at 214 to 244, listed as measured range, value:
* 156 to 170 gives -1.7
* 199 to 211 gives -0.1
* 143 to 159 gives -0.4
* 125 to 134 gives 0.0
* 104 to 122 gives -0.2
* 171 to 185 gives -0.4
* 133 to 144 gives -0.2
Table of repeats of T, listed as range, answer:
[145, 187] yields 23.1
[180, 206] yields 22.2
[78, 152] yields 22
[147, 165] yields 23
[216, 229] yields 21.7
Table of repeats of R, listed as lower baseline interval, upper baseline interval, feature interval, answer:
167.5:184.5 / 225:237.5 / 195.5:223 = 0.028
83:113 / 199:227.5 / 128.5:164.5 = -0.033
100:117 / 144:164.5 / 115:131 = 0.010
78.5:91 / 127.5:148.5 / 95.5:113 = 0.005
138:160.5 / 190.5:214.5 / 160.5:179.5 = -0.084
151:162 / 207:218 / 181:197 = 0.002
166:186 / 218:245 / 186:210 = 0.024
